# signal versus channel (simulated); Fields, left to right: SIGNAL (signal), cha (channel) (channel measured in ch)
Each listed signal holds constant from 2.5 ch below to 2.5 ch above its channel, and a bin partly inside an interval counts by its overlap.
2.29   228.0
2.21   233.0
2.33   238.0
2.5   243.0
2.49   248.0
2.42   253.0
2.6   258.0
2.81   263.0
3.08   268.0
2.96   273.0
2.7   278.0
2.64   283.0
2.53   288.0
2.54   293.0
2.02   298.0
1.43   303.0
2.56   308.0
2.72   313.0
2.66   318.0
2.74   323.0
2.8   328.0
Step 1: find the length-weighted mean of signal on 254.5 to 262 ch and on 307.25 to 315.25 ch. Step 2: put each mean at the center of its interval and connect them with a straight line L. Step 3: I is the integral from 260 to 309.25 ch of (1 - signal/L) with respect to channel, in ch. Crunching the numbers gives 2.0 ch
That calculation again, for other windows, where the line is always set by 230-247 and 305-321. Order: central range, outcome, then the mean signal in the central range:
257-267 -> -1.39 ch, 2.78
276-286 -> -0.64 ch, 2.66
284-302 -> 1.64 ch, 2.31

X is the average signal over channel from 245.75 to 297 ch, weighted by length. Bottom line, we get 2.66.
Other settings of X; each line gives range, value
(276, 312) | 2.36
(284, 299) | 2.43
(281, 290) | 2.58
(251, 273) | 2.76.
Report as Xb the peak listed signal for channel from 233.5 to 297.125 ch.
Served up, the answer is 3.08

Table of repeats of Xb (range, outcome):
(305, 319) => 2.72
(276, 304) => 2.7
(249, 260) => 2.6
